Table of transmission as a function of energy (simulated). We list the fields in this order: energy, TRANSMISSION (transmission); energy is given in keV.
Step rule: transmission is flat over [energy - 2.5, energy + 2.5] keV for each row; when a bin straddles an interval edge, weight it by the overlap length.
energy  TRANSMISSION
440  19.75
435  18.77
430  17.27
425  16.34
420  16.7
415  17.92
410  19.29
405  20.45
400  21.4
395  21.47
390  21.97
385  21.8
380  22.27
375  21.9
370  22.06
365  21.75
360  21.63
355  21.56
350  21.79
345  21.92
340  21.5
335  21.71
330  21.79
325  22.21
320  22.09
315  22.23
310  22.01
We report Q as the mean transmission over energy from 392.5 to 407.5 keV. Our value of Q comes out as 21.1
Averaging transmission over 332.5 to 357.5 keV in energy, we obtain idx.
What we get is 21.7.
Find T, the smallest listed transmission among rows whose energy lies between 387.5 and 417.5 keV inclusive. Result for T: 17.92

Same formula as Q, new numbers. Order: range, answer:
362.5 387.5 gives 22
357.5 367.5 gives 21.7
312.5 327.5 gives 22.2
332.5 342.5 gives 21.6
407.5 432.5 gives 17.5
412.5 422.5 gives 17.3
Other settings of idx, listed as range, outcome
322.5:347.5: 21.8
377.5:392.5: 22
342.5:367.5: 21.7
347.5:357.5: 21.7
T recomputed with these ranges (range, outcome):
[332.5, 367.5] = 21.5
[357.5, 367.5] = 21.63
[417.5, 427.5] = 16.34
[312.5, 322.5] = 22.09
